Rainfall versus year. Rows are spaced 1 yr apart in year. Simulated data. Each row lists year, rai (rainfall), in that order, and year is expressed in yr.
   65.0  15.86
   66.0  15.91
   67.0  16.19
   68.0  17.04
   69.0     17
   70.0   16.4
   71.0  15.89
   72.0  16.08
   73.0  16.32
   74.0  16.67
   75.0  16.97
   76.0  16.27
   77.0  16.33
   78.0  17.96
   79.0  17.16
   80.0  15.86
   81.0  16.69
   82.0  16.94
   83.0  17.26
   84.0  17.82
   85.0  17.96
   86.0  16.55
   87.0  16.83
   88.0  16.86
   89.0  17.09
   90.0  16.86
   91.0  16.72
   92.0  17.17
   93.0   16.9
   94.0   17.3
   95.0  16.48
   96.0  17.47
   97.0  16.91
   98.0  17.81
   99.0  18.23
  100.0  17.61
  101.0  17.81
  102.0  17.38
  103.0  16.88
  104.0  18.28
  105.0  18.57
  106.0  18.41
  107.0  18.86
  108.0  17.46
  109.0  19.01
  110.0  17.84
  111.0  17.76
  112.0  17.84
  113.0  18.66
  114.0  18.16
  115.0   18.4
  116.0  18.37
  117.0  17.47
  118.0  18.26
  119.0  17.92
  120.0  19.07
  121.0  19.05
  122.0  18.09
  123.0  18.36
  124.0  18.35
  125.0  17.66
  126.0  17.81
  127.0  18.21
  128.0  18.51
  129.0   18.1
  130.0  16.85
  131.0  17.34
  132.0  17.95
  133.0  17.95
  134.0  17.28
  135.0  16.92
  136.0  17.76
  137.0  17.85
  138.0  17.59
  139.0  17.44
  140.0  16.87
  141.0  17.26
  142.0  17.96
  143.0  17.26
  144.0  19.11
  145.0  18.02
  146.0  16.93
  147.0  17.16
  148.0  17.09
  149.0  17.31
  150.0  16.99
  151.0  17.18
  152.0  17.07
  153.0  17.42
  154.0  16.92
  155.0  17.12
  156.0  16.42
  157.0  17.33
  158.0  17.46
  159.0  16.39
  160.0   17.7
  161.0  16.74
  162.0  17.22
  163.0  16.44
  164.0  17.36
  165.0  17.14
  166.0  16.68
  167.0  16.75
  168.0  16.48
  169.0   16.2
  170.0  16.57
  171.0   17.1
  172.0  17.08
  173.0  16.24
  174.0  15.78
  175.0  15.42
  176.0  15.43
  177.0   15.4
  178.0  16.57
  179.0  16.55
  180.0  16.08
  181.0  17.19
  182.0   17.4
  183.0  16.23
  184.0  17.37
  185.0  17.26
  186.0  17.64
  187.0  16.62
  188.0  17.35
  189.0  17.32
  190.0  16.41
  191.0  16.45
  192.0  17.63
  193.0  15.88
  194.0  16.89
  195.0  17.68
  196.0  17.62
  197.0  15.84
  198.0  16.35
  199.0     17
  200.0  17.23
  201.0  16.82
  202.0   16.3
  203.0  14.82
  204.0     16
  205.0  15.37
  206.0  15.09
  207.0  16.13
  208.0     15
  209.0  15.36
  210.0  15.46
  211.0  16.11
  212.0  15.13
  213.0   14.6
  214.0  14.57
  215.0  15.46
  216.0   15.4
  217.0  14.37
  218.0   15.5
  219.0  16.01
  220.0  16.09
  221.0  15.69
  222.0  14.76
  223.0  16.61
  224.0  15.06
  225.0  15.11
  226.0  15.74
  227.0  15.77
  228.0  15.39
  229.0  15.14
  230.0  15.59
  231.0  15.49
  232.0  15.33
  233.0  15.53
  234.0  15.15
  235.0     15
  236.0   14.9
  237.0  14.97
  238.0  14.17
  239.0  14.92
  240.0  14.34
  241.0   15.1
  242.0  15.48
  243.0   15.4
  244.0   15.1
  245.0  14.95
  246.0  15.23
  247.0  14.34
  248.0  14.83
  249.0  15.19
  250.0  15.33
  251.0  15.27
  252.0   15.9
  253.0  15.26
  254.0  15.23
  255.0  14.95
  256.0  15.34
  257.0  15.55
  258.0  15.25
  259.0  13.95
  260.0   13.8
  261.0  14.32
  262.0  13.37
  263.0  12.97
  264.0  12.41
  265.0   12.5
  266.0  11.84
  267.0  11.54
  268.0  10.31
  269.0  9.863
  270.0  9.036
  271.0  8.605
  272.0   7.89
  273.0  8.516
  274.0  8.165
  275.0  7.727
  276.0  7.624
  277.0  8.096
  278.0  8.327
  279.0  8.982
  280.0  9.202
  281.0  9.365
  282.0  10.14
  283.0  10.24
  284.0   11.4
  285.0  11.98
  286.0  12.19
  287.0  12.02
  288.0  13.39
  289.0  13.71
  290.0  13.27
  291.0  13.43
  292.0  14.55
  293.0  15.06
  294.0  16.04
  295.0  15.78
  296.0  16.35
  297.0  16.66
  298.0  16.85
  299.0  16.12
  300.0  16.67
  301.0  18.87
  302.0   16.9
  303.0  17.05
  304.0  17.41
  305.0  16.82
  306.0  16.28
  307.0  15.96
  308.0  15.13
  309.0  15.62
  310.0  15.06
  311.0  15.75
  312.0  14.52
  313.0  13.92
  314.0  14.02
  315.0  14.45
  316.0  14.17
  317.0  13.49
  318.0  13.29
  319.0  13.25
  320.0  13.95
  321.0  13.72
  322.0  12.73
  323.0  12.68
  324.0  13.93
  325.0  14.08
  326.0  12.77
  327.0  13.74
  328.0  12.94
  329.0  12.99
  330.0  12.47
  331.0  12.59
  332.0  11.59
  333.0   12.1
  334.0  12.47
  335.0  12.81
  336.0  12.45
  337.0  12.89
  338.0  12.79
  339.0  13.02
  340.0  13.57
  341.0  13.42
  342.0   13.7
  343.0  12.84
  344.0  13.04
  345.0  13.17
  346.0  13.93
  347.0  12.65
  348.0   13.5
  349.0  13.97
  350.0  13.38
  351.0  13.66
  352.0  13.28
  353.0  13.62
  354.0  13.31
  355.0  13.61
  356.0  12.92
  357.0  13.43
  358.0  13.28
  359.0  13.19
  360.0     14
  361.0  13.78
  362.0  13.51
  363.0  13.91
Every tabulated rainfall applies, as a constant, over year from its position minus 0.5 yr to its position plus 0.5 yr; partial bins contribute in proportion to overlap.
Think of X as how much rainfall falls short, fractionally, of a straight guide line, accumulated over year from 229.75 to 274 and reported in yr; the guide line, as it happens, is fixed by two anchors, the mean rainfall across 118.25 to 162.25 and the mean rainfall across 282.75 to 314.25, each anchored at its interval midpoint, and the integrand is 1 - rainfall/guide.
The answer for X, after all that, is 5.6 yr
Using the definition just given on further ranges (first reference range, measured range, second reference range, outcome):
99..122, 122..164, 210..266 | -0.3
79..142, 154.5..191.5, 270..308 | -1.7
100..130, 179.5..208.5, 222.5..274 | -1.6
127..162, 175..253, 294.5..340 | 2.0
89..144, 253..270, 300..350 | 2.1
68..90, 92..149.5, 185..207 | -3.7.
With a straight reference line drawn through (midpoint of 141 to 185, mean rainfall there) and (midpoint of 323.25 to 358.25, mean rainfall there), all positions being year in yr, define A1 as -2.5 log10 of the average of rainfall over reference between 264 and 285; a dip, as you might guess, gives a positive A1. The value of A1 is 0.45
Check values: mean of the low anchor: 16.9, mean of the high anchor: 13.1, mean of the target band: 9.6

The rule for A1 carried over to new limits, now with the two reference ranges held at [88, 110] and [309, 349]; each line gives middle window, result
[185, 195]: -0.070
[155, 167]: -0.035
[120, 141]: -0.051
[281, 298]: 0.047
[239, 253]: -0.016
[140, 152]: -0.046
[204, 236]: -0.002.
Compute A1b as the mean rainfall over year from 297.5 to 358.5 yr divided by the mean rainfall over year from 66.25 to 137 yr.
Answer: 0.80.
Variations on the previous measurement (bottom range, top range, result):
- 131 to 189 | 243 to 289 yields 0.72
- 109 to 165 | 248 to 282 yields 0.67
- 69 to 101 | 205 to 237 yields 0.91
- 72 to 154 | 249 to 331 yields 0.76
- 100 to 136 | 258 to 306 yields 0.70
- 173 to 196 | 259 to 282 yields 0.62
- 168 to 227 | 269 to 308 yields 0.79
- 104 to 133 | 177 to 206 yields 0.92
